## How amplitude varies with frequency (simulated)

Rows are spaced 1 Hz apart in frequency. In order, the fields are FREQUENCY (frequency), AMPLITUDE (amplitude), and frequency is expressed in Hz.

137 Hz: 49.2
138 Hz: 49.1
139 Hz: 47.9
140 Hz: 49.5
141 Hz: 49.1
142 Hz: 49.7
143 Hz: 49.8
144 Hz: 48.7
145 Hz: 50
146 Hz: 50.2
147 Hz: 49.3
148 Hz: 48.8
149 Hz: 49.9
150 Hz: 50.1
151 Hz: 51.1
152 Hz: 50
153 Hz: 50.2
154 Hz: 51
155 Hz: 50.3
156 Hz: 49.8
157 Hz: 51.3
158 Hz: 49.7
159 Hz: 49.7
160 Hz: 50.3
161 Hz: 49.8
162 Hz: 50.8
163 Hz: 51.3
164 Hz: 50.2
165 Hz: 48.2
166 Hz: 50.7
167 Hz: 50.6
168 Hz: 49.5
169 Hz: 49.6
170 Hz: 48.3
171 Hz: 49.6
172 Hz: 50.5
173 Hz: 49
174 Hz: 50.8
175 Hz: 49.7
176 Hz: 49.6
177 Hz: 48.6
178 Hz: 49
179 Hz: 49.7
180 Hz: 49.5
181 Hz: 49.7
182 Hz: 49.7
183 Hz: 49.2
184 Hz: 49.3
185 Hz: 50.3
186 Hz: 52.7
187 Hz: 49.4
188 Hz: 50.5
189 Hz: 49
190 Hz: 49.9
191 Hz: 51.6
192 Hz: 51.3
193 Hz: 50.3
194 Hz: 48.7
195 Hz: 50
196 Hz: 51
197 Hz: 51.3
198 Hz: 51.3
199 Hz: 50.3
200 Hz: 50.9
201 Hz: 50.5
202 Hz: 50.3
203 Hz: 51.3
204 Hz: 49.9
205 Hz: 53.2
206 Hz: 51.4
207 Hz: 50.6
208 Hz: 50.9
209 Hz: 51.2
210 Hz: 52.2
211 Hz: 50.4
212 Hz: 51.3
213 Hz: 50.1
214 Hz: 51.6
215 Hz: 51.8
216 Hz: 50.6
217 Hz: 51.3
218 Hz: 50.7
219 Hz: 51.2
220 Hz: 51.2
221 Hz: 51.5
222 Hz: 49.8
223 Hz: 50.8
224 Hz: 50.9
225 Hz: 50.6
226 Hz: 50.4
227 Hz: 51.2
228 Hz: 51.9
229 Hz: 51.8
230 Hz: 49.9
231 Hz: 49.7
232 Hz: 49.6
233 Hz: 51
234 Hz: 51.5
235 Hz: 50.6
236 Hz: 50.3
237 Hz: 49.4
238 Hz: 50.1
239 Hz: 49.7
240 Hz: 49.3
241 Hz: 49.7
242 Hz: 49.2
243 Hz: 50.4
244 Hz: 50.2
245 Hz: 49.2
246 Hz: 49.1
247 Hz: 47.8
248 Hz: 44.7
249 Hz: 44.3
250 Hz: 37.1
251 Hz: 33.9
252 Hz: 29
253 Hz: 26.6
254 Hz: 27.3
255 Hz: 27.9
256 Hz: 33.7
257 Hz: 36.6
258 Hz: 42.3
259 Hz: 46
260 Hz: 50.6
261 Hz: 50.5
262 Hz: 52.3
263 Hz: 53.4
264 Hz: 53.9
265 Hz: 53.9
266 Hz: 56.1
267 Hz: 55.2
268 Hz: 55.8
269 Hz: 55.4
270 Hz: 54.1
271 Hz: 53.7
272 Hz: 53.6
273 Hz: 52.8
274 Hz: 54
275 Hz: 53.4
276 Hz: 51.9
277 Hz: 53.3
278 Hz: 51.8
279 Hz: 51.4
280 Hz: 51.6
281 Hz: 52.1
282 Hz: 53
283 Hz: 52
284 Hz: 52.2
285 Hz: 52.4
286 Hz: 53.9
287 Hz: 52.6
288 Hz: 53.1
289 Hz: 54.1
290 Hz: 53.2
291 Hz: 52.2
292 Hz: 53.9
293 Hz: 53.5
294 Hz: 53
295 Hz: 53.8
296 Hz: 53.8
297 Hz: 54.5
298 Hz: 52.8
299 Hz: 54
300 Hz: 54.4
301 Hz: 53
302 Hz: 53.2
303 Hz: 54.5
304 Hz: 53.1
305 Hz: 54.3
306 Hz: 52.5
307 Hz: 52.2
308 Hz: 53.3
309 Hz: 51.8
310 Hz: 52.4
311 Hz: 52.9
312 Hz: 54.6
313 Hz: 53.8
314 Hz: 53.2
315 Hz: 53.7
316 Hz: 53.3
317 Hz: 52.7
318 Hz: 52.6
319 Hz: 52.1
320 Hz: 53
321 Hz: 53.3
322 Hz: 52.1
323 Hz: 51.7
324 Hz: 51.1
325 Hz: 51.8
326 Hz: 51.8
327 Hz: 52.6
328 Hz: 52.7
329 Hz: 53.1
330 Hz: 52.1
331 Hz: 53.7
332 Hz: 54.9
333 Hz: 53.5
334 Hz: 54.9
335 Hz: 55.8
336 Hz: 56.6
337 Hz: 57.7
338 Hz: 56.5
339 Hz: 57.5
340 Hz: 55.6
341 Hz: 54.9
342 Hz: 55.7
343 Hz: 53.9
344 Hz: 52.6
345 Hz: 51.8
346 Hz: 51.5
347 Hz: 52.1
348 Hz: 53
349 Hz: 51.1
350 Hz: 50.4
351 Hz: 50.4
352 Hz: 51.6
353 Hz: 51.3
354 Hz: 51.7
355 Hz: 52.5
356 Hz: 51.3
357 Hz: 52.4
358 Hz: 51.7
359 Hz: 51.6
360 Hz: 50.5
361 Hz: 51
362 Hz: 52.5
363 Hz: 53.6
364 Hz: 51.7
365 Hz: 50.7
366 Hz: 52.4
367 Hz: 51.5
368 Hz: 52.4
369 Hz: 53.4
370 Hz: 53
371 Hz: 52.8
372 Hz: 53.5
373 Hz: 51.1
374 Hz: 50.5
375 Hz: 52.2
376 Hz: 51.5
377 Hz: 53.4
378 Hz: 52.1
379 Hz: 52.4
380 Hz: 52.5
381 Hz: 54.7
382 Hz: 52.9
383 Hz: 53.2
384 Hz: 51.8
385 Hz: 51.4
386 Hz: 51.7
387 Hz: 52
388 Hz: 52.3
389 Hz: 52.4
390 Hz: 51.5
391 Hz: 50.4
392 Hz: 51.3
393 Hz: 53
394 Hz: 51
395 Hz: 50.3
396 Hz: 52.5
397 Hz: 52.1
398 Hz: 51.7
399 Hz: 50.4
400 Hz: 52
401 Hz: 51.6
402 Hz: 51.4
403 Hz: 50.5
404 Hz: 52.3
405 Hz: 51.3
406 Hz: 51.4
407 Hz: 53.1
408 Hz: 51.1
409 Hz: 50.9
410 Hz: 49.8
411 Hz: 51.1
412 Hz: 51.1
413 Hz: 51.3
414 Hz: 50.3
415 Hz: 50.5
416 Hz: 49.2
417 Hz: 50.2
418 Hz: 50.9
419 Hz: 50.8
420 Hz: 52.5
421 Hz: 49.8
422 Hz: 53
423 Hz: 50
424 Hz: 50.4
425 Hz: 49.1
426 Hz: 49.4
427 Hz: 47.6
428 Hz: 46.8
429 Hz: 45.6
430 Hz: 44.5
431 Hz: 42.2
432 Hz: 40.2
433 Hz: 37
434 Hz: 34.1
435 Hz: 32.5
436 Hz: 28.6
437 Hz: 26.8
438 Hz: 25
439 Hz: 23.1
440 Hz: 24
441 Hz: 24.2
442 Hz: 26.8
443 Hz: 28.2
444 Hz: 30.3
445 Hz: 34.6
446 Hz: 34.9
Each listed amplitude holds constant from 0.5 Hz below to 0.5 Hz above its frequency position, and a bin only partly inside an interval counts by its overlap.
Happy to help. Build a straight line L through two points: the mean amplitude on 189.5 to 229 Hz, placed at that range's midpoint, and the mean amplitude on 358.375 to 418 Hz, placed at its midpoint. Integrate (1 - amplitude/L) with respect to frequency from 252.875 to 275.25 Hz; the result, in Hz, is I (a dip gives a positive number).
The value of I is 1.35 Hz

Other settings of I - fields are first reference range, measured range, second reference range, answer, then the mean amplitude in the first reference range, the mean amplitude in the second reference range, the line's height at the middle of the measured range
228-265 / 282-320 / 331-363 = -2.6 Hz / 45.7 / 53.2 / 49.8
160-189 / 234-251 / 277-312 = 1.2 Hz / 49.8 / 53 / 51.7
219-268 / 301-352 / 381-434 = -4.8 Hz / 47.3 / 50.1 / 48.7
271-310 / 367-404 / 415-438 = -4.0 Hz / 53.1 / 44.3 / 46.9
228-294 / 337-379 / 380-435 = -2.5 Hz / 49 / 49.9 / 49.6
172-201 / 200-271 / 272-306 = 4.0 Hz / 50.1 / 53.1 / 51.5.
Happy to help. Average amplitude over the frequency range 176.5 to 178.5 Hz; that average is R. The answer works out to 48.8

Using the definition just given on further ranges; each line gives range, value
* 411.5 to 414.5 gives 50.9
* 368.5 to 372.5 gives 53.2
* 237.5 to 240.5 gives 49.7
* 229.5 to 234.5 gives 50.3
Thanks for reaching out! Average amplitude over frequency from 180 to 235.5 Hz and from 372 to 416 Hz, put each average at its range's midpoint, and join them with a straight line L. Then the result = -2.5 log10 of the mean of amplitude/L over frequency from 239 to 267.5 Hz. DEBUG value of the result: 0.14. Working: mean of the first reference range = 50.7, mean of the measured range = 44.7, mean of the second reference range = 51.7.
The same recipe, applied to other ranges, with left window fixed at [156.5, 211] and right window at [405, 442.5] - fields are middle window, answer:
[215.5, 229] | -0.04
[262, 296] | -0.12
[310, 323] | -0.14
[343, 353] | -0.13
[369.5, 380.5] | -0.16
